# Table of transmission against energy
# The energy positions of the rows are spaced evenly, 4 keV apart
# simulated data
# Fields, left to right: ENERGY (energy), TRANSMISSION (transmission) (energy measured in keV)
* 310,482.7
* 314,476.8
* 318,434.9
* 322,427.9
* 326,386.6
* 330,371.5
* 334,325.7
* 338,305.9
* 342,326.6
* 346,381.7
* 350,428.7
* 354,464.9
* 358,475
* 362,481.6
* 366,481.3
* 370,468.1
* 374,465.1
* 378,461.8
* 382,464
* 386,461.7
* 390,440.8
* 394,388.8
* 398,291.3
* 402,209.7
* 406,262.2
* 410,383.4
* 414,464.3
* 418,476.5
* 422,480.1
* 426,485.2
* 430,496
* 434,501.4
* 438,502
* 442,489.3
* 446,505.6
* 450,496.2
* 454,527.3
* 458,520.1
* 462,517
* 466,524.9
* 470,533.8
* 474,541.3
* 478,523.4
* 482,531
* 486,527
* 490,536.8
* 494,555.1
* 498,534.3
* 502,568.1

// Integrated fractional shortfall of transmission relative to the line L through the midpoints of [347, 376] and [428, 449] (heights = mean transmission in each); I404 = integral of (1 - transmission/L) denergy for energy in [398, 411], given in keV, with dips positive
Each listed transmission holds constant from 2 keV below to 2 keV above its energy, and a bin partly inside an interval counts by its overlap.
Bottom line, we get 5.5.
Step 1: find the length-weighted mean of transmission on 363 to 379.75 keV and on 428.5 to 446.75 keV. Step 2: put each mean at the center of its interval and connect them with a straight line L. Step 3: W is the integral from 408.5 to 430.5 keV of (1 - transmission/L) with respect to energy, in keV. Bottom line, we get 1.21 keV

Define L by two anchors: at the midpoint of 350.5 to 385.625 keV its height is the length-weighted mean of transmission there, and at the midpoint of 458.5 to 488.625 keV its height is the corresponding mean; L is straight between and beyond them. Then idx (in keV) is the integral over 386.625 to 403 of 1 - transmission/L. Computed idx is 4.5 keV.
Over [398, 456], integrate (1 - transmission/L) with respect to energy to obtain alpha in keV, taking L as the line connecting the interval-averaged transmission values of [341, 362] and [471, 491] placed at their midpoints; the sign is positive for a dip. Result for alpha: 5.5 keV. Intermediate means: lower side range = 426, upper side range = 532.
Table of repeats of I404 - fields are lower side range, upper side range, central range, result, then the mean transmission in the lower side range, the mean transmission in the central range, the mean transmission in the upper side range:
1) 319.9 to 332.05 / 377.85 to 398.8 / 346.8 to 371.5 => -3.20 keV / 395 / 462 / 421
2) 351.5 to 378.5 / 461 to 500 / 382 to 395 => 1.20 keV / 471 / 439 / 533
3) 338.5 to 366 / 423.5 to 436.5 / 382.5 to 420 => 7.11 keV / 424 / 379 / 494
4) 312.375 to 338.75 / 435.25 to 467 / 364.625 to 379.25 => -1.11 keV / 393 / 469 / 510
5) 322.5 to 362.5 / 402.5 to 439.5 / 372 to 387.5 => -1.80 keV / 393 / 463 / 440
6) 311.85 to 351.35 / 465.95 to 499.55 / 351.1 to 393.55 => -3.70 keV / 386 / 463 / 535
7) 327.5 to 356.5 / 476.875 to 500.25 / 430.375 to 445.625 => -0.59 keV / 374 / 498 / 535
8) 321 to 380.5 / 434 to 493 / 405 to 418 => 2.15 keV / 417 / 395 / 520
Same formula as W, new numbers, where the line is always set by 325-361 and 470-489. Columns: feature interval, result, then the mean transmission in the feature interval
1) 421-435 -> -0.4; 491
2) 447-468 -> -0.3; 517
